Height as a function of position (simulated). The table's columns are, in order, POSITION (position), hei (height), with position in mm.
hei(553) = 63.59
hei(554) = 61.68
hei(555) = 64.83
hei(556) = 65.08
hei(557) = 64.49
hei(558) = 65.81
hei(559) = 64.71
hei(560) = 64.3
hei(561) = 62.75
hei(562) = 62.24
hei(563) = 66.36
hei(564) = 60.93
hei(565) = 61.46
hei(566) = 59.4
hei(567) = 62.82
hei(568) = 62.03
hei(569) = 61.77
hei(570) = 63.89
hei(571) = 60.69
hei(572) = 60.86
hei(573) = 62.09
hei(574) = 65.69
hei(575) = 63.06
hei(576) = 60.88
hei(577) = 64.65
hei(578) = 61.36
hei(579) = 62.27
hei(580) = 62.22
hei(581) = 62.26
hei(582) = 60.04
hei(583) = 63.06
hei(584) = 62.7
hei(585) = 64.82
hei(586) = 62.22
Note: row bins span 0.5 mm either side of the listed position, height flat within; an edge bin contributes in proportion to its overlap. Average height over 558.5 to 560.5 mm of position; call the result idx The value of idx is 64.5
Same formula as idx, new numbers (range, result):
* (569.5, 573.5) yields 61.9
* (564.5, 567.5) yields 61.2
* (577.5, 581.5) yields 62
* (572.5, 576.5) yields 62.9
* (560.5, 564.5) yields 63.1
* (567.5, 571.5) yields 62.1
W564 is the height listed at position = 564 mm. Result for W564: 60.93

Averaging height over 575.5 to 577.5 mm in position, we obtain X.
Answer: 62.8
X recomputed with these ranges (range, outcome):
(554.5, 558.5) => 65.1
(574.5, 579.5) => 62.4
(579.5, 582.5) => 61.5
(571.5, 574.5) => 62.9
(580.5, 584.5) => 62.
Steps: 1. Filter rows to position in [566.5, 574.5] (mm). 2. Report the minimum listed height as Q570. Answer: 60.69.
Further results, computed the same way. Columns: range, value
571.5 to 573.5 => 60.86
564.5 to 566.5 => 59.4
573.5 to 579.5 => 60.88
